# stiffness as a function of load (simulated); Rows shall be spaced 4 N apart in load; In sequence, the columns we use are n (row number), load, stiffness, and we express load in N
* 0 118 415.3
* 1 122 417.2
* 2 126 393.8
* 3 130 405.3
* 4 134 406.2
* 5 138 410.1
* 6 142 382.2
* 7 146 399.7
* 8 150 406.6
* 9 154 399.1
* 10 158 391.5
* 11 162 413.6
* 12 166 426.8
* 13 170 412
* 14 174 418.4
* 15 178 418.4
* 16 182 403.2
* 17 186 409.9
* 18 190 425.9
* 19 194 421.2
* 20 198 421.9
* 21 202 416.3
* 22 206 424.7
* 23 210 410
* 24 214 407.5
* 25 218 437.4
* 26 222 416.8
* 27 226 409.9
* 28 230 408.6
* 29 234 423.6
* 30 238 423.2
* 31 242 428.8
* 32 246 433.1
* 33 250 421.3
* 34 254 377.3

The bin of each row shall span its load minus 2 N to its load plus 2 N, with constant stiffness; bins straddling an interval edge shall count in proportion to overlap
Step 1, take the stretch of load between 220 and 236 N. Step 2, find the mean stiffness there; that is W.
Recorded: 415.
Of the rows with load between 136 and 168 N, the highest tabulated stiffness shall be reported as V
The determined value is 426.8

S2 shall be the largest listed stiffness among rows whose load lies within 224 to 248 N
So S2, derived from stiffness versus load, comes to 433.1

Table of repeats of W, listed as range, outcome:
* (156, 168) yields 411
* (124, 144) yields 400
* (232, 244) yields 425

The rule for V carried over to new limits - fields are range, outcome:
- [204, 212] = 424.7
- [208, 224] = 437.4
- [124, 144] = 410.1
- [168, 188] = 418.4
